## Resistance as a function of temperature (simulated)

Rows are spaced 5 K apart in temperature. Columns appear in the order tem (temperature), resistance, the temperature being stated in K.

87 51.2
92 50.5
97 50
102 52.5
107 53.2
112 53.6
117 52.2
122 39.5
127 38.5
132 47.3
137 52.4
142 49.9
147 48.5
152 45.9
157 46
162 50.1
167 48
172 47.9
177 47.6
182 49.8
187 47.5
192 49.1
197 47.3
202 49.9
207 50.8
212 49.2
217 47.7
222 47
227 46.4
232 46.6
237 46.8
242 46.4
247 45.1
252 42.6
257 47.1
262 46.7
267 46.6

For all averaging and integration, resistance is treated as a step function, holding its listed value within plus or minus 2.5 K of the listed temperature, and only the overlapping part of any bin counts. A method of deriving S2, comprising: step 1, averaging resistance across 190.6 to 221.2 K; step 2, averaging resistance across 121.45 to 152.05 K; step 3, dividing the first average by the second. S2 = 1.05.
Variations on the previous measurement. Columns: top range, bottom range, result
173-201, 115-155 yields 1.03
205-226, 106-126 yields 1.00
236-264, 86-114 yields 0.88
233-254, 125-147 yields 0.96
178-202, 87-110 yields 0.94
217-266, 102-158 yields 0.96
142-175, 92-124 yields 0.95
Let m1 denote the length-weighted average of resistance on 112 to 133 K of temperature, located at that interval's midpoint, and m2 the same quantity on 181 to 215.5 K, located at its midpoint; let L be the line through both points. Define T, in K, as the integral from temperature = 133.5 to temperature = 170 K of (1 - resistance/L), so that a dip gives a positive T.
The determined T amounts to -1.5 K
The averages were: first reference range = 45.3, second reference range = 49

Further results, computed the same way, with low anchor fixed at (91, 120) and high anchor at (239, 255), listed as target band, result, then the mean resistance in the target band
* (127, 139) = 0.7 K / 47.4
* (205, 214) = -0.6 K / 50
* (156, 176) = 0.3 K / 48.1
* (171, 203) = -0.4 K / 48.4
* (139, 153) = 0.4 K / 48.5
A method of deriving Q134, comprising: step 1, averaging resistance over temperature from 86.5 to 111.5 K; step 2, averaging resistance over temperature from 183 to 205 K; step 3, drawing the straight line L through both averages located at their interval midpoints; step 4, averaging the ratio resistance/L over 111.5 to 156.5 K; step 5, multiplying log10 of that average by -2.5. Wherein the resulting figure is 0.07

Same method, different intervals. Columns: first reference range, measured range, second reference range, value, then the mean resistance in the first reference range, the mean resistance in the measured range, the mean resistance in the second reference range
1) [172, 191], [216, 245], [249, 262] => -0.011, 48.3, 46.7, 45.2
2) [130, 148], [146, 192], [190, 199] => 0.020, 49.7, 48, 48.2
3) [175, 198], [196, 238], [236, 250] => -0.023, 48.3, 48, 45.9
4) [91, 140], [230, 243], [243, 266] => -0.016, 48.9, 46.6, 45.5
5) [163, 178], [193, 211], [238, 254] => -0.057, 48.1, 49.3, 45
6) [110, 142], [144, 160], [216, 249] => 0.004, 47.4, 47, 46.5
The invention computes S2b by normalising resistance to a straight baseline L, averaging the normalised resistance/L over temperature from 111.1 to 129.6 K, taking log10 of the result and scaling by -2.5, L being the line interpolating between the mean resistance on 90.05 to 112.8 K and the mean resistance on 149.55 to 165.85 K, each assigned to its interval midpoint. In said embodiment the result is 0.12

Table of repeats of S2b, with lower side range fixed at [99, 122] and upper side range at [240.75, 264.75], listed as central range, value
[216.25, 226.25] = -0.01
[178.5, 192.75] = -0.01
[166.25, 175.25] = 0.02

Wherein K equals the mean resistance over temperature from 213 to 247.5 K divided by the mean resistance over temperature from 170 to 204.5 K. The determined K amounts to 0.97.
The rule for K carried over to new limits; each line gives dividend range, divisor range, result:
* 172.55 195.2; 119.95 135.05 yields 1.15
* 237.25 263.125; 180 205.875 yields 0.93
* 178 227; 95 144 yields 0.99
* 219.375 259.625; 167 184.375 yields 0.95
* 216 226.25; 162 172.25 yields 0.97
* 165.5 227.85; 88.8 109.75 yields 0.94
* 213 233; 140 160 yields 0.99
